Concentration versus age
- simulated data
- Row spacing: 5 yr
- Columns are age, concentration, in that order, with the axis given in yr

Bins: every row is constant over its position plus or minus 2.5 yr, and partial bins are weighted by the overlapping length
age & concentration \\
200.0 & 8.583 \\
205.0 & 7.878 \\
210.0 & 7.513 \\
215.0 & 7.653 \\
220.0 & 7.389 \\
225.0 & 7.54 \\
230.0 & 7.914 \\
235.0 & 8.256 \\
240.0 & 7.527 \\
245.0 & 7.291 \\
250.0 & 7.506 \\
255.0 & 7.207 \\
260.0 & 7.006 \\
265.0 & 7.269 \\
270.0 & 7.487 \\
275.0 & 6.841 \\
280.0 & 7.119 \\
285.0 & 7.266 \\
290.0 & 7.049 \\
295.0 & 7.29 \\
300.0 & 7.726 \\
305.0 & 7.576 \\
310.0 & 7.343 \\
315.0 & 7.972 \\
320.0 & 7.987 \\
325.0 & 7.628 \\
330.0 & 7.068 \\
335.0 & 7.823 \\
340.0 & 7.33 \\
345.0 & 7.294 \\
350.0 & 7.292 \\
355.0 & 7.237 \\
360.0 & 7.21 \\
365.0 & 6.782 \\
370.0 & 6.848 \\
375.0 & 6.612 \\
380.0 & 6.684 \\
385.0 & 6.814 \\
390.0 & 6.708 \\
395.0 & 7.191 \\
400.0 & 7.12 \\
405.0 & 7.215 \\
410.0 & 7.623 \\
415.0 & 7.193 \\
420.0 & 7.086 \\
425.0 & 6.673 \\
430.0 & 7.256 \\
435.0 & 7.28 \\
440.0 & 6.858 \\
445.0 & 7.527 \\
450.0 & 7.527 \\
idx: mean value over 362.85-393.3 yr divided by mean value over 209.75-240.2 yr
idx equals 0.9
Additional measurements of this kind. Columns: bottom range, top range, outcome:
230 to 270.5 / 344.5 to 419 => 0.94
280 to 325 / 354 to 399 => 0.92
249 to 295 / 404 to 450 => 1.00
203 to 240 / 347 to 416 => 0.91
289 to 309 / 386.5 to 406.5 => 0.95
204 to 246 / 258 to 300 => 0.94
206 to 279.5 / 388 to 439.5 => 0.96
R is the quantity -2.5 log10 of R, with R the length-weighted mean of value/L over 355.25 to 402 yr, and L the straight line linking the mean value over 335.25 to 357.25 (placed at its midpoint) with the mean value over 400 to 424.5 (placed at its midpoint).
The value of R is 0.06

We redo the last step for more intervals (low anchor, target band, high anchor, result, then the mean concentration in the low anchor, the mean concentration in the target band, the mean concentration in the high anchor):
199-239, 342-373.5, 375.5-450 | 0.03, 7.8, 7.1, 7.09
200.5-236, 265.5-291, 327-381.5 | 0.05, 7.76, 7.17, 7.12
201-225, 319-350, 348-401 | -0.05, 7.66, 7.48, 6.95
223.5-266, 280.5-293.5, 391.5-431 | 0.04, 7.51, 7.16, 7.15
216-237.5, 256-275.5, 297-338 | 0.08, 7.77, 7.19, 7.63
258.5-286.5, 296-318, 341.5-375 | -0.07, 7.17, 7.64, 7.08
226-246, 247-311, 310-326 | 0.07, 7.77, 7.28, 7.8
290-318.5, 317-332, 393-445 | -0.02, 7.55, 7.59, 7.17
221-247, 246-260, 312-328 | 0.06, 7.7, 7.29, 7.82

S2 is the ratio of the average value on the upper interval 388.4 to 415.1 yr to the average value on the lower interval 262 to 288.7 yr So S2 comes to 1.00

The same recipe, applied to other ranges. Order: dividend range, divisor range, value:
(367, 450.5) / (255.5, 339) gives 0.95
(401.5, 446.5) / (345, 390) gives 1.03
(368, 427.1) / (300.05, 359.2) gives 0.93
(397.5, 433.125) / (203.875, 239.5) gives 0.93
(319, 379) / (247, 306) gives 0.99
